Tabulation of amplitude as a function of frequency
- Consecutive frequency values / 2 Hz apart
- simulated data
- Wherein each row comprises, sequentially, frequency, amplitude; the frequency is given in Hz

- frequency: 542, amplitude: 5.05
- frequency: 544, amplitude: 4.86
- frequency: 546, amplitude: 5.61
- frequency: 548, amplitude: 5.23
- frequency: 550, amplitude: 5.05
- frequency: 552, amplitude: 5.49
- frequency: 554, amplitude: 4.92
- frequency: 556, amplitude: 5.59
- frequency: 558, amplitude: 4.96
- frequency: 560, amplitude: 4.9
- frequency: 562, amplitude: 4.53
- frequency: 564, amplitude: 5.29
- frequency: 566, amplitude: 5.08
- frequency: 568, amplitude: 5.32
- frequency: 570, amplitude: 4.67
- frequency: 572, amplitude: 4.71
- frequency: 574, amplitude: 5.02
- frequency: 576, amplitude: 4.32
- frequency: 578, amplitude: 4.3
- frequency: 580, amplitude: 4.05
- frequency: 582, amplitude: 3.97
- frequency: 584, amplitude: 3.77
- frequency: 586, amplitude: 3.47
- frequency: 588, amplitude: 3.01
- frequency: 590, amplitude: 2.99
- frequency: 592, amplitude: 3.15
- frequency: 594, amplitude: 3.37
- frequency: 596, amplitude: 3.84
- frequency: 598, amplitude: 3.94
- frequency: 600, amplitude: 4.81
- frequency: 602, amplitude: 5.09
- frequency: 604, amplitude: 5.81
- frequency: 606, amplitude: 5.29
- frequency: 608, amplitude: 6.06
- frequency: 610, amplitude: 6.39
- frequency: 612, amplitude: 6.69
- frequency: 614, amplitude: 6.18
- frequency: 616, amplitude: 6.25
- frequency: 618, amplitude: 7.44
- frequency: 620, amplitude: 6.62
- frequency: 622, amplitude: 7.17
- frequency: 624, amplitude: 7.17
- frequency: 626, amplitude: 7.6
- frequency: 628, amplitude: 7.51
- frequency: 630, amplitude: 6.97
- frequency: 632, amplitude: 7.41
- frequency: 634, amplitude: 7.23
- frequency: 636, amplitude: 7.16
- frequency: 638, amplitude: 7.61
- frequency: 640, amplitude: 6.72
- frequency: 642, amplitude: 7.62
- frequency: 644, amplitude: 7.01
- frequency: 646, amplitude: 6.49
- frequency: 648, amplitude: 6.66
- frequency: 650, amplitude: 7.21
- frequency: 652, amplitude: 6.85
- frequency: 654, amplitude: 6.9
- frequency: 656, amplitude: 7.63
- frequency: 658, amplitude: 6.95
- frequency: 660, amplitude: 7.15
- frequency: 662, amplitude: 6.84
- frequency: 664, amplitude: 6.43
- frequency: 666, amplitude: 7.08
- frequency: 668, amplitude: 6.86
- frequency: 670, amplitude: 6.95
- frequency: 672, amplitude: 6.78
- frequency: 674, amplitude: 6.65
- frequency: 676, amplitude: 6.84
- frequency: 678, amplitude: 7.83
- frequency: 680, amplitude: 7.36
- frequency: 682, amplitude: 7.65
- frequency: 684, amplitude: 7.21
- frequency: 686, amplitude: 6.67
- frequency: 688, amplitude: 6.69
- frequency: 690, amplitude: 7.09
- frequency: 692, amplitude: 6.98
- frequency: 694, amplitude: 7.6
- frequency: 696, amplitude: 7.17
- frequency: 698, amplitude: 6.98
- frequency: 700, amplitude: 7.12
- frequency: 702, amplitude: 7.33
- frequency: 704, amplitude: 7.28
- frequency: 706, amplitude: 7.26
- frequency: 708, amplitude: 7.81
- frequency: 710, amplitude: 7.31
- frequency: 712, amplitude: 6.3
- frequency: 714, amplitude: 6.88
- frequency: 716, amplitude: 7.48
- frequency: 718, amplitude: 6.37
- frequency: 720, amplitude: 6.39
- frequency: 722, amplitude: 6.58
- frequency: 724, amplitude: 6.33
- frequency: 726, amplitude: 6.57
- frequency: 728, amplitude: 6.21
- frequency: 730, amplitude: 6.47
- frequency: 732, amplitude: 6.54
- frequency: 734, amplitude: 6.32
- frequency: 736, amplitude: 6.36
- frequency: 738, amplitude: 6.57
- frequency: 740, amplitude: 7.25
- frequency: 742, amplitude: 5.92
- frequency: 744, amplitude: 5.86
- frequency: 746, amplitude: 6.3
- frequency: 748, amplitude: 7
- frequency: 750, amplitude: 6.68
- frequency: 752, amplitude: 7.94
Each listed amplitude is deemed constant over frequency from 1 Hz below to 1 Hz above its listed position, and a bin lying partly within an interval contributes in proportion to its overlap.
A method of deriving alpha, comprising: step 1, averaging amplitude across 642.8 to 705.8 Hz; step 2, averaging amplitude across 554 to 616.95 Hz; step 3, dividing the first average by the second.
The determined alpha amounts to 1.49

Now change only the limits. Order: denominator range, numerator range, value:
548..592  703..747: 1.47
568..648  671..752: 1.22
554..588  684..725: 1.52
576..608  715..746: 1.57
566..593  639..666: 1.70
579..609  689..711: 1.74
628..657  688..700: 1.00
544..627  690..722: 1.39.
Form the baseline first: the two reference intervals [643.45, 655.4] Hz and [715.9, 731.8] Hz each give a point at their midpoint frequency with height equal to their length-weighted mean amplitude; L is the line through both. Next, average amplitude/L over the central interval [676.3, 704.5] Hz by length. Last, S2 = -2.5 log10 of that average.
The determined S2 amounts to -0.08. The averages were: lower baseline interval 6.87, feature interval 7.2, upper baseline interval 6.5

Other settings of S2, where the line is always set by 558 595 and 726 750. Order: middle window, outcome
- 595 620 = -0.21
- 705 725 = -0.12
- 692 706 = -0.22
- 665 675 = -0.24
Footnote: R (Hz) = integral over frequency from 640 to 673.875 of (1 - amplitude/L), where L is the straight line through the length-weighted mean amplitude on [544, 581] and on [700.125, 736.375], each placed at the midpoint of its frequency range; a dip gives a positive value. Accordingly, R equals -5.0 Hz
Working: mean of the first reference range 4.94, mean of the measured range 6.95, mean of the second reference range 6.78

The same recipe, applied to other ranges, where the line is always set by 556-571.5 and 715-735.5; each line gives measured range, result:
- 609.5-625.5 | -3.69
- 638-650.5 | -2.69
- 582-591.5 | 3.35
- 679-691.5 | -1.96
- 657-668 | -1.78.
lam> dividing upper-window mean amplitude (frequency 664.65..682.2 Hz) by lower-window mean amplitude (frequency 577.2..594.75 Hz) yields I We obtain 2.0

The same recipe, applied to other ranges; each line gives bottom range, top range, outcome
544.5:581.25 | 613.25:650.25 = 1.43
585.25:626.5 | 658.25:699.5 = 1.32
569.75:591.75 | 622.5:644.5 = 1.83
